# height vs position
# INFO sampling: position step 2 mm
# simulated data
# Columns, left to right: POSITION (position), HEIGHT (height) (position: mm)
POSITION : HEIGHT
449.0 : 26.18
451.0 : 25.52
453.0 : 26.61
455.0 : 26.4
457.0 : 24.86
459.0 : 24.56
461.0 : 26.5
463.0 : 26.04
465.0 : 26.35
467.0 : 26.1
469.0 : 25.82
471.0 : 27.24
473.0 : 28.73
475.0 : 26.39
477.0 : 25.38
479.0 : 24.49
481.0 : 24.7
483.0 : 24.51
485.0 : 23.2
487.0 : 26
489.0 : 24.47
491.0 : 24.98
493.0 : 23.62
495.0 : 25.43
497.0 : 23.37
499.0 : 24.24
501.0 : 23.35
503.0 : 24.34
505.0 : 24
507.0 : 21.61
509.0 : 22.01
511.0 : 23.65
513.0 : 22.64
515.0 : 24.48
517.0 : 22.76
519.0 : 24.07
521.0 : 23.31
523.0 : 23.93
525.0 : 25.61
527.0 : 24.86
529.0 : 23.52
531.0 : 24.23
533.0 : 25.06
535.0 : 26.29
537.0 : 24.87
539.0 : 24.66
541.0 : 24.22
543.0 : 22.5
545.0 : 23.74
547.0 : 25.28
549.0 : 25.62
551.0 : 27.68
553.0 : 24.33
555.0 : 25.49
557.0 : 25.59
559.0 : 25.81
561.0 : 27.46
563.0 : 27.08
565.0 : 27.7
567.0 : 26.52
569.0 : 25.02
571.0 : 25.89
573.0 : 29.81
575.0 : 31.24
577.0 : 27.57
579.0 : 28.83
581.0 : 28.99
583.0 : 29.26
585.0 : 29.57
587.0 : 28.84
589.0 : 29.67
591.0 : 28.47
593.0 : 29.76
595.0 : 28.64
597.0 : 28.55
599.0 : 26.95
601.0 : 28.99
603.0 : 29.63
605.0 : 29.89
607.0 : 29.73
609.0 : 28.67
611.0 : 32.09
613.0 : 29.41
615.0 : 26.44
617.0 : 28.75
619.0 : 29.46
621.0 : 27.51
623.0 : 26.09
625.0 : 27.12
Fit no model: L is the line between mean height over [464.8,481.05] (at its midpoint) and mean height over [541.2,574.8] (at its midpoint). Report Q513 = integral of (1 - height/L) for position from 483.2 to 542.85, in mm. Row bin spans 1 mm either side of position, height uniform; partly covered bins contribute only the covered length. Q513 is 4.69 mm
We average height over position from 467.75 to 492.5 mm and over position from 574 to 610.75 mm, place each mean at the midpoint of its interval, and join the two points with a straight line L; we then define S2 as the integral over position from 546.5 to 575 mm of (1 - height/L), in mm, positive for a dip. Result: 1.56 mm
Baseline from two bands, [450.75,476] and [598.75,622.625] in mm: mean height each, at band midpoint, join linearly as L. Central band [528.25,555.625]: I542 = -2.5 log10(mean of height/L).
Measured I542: 0.12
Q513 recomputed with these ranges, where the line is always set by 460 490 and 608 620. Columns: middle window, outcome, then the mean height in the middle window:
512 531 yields 2.1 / 23.9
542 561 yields 1.6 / 25.2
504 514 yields 1.4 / 22.8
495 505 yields 0.9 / 24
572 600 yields -0.6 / 29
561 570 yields 0.4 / 26.7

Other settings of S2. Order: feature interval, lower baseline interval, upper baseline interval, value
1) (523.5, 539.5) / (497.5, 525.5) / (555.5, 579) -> 0.00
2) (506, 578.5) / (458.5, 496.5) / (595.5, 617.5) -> 5.53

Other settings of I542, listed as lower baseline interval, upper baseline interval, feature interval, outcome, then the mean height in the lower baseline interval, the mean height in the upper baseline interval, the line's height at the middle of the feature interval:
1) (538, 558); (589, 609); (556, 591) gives -0.04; 24.9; 29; 26.9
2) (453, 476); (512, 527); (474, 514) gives 0.04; 26.3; 23.9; 25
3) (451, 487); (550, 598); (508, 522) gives 0.15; 25.8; 27.8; 26.7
